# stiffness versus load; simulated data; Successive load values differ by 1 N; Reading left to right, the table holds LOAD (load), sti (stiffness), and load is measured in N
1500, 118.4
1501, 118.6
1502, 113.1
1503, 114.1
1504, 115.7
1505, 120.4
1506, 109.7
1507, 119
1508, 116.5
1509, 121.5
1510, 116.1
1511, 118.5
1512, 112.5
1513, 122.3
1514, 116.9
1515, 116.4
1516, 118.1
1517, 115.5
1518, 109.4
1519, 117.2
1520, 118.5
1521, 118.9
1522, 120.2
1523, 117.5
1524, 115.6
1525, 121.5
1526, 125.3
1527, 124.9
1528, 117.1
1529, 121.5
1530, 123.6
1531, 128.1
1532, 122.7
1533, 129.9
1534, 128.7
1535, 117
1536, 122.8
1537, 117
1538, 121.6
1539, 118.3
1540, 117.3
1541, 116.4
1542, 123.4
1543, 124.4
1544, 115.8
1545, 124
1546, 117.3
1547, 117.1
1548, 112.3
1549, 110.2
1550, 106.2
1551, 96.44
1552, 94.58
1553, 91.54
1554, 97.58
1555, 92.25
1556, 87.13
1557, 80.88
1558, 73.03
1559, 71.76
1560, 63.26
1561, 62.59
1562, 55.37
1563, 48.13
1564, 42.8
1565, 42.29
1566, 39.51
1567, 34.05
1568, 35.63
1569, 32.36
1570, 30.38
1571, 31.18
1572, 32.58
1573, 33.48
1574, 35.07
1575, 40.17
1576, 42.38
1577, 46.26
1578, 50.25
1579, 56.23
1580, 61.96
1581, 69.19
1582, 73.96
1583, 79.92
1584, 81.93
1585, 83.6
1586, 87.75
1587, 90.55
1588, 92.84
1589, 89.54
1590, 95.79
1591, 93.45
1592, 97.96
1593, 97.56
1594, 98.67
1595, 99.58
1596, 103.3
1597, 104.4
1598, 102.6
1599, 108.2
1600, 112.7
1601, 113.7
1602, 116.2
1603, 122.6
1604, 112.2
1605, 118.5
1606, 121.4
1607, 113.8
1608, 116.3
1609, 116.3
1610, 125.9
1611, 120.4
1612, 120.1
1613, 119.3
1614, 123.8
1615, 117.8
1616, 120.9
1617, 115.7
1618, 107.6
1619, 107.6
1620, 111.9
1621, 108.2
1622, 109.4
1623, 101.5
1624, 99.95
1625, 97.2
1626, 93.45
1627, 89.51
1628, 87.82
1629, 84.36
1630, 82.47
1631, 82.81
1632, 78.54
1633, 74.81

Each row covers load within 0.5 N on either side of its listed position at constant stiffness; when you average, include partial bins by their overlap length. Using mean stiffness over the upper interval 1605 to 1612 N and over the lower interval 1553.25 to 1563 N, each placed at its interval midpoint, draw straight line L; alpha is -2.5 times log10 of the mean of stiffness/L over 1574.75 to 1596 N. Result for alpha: 0.259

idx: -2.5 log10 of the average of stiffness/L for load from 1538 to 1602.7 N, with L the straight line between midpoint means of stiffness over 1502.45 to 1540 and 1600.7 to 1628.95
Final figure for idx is 0.37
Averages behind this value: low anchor 119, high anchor 111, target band 81.6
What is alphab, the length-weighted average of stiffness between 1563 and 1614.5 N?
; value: 82.2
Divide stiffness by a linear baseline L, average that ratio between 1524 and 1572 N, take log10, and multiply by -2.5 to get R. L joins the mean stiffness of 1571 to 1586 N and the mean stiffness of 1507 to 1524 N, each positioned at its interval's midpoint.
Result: -0.06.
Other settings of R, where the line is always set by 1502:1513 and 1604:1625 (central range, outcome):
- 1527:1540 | -0.06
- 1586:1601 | 0.16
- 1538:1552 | 0.01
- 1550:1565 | 0.46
